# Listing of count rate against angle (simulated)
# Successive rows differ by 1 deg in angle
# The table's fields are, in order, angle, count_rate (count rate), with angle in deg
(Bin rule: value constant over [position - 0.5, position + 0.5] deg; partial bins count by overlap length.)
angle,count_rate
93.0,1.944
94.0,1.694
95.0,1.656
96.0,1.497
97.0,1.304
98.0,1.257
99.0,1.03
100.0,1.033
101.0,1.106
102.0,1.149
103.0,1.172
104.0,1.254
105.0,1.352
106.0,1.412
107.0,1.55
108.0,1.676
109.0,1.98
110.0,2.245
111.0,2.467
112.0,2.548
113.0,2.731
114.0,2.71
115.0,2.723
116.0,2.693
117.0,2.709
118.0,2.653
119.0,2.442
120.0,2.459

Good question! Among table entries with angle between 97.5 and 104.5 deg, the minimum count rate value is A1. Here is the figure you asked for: 1.03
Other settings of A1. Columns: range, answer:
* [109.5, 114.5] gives 2.245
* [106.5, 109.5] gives 1.55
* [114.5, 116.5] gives 2.693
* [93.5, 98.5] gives 1.257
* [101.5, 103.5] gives 1.149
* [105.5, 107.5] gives 1.412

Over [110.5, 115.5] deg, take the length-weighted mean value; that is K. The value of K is 2.64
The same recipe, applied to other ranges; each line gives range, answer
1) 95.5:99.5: 1.27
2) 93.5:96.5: 1.62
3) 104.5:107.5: 1.44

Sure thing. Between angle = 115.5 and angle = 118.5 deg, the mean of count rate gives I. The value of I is 2.69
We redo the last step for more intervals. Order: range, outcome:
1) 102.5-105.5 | 1.26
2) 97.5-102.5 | 1.11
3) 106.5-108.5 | 1.61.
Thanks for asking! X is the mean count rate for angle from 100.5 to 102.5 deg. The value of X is 1.13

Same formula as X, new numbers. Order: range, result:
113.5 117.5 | 2.71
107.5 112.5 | 2.18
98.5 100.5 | 1.03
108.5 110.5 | 2.11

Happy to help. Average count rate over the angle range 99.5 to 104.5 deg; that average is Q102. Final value 1.14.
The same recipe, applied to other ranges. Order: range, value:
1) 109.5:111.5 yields 2.36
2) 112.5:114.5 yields 2.72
